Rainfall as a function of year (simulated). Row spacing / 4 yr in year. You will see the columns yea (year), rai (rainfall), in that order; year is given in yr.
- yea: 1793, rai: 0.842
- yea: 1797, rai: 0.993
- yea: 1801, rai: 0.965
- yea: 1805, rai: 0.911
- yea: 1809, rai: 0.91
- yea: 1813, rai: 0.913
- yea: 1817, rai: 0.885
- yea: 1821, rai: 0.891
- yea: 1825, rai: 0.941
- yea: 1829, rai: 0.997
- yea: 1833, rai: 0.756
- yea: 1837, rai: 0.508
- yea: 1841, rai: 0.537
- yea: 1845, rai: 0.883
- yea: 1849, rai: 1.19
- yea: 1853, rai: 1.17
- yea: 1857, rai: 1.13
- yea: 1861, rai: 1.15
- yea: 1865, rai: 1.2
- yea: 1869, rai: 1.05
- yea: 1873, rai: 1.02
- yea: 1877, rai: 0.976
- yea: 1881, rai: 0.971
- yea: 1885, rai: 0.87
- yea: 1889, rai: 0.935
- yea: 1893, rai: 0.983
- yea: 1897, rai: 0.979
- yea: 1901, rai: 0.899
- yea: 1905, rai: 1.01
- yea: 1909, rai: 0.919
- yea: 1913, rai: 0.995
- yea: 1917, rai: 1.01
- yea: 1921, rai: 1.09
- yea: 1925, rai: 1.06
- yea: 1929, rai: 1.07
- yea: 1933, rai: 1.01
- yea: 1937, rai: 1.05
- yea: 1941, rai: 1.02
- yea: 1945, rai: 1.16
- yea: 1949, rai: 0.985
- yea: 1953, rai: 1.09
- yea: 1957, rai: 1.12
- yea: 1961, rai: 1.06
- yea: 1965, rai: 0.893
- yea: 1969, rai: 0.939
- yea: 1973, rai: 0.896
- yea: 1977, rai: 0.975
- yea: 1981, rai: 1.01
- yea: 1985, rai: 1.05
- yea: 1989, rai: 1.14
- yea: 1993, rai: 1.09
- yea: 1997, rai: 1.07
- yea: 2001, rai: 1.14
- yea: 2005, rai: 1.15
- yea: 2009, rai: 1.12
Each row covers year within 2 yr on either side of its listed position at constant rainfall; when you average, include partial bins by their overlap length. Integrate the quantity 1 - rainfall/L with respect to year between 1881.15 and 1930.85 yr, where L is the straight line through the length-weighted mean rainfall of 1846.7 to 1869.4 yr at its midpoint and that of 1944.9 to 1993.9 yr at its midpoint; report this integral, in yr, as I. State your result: 5.08 yr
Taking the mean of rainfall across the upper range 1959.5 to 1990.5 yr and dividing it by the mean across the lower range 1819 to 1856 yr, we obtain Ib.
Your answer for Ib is 1.13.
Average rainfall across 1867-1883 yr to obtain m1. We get 1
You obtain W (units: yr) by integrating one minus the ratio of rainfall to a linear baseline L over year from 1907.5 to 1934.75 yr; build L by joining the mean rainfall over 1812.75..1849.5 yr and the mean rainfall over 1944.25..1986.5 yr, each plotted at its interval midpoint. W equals -2.0 yr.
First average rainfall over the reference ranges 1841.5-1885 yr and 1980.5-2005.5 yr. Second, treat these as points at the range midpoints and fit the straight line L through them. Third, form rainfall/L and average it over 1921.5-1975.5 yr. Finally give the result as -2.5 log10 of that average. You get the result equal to 0.05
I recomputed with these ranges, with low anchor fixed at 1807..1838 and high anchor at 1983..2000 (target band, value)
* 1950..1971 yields 0.6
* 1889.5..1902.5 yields 0.1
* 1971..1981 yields 1.1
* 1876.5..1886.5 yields 0.0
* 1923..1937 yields -0.6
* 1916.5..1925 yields -0.6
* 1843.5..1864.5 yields -4.9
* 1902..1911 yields 0.2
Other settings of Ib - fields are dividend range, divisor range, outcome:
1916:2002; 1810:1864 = 1.13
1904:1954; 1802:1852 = 1.19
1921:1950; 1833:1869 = 1.10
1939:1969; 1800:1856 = 1.16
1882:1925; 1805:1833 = 1.07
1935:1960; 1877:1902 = 1.13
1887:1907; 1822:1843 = 1.27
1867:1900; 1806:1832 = 1.06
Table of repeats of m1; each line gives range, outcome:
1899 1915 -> 0.956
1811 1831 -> 0.925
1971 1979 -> 0.935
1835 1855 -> 0.858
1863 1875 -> 1.09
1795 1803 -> 0.979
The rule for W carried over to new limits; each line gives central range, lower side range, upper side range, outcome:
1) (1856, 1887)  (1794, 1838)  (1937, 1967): -3.0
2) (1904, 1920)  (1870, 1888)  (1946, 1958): 0.4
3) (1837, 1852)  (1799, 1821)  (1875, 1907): 1.4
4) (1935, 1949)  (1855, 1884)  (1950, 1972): -0.5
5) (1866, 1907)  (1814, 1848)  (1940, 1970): -2.8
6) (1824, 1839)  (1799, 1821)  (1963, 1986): 2.1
